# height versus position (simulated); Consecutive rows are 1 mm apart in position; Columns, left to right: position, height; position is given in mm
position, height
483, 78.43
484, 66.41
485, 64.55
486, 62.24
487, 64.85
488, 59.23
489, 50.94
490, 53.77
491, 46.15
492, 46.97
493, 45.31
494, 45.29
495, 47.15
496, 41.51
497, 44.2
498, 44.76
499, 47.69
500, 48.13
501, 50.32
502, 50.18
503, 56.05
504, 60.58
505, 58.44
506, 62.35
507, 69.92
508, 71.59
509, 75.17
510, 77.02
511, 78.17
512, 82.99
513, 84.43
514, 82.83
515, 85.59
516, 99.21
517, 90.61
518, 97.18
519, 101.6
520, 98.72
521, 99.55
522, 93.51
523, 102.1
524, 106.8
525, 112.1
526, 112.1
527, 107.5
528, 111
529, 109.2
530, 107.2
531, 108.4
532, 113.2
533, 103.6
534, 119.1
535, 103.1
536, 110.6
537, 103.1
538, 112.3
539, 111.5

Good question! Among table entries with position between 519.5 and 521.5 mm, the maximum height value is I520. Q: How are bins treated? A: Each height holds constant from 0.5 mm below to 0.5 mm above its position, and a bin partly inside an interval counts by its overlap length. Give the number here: 99.55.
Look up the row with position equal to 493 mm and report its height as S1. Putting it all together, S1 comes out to 45.31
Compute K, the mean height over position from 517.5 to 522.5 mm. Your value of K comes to 98.1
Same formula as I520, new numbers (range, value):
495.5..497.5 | 44.2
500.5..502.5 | 50.32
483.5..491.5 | 66.41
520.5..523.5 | 102.1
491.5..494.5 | 46.97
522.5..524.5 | 106.8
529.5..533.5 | 113.2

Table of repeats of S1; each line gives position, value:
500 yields 48.13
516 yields 99.21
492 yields 46.97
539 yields 111.5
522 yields 93.51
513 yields 84.43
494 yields 45.29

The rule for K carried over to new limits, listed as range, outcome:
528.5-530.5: 108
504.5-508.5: 65.6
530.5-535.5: 109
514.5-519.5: 94.8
